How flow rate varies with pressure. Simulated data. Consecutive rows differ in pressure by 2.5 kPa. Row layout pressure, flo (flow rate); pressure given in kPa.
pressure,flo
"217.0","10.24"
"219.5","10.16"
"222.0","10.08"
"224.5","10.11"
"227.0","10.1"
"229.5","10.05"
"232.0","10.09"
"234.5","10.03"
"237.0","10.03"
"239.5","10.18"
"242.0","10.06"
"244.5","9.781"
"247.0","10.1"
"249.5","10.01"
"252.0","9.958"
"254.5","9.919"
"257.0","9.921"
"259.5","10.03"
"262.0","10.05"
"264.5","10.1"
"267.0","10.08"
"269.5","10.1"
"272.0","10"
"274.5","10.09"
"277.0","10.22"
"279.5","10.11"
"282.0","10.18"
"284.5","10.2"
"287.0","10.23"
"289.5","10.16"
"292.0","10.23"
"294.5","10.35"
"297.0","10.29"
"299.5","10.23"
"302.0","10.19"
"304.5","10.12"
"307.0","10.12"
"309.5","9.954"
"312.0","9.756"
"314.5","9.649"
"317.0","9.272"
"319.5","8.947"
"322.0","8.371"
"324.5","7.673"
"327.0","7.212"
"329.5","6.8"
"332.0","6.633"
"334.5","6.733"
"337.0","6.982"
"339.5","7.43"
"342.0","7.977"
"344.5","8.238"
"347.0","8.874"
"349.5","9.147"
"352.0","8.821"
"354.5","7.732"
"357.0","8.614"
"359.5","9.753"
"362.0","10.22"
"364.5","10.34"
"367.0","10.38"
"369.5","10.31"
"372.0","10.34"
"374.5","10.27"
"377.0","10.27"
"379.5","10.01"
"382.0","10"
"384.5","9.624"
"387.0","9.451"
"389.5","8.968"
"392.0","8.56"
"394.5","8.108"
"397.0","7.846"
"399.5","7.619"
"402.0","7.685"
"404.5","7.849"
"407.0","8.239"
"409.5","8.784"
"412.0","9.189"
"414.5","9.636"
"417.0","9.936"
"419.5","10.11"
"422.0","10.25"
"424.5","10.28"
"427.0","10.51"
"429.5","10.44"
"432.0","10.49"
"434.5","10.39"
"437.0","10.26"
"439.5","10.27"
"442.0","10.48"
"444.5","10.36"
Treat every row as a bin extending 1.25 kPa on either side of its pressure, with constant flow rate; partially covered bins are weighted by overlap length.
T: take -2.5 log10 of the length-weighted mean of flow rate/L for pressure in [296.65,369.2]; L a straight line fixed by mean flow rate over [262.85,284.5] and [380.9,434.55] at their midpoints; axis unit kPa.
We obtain 0.104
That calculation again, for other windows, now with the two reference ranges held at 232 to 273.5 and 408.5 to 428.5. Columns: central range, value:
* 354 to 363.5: 0.08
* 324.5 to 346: 0.34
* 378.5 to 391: 0.03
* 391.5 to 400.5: 0.23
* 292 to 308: -0.03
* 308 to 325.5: 0.10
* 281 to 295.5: -0.03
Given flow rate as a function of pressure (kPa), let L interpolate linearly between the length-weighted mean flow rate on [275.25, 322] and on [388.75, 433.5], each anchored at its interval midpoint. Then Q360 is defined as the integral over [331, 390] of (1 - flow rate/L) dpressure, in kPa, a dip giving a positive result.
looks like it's 2.8 kPa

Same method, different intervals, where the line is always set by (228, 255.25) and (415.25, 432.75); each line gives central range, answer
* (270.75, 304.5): -0.4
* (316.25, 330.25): 2.9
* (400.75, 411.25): 2.1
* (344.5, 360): 2.2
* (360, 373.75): -0.1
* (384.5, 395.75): 1.5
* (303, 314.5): 0.2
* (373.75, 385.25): 0.2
